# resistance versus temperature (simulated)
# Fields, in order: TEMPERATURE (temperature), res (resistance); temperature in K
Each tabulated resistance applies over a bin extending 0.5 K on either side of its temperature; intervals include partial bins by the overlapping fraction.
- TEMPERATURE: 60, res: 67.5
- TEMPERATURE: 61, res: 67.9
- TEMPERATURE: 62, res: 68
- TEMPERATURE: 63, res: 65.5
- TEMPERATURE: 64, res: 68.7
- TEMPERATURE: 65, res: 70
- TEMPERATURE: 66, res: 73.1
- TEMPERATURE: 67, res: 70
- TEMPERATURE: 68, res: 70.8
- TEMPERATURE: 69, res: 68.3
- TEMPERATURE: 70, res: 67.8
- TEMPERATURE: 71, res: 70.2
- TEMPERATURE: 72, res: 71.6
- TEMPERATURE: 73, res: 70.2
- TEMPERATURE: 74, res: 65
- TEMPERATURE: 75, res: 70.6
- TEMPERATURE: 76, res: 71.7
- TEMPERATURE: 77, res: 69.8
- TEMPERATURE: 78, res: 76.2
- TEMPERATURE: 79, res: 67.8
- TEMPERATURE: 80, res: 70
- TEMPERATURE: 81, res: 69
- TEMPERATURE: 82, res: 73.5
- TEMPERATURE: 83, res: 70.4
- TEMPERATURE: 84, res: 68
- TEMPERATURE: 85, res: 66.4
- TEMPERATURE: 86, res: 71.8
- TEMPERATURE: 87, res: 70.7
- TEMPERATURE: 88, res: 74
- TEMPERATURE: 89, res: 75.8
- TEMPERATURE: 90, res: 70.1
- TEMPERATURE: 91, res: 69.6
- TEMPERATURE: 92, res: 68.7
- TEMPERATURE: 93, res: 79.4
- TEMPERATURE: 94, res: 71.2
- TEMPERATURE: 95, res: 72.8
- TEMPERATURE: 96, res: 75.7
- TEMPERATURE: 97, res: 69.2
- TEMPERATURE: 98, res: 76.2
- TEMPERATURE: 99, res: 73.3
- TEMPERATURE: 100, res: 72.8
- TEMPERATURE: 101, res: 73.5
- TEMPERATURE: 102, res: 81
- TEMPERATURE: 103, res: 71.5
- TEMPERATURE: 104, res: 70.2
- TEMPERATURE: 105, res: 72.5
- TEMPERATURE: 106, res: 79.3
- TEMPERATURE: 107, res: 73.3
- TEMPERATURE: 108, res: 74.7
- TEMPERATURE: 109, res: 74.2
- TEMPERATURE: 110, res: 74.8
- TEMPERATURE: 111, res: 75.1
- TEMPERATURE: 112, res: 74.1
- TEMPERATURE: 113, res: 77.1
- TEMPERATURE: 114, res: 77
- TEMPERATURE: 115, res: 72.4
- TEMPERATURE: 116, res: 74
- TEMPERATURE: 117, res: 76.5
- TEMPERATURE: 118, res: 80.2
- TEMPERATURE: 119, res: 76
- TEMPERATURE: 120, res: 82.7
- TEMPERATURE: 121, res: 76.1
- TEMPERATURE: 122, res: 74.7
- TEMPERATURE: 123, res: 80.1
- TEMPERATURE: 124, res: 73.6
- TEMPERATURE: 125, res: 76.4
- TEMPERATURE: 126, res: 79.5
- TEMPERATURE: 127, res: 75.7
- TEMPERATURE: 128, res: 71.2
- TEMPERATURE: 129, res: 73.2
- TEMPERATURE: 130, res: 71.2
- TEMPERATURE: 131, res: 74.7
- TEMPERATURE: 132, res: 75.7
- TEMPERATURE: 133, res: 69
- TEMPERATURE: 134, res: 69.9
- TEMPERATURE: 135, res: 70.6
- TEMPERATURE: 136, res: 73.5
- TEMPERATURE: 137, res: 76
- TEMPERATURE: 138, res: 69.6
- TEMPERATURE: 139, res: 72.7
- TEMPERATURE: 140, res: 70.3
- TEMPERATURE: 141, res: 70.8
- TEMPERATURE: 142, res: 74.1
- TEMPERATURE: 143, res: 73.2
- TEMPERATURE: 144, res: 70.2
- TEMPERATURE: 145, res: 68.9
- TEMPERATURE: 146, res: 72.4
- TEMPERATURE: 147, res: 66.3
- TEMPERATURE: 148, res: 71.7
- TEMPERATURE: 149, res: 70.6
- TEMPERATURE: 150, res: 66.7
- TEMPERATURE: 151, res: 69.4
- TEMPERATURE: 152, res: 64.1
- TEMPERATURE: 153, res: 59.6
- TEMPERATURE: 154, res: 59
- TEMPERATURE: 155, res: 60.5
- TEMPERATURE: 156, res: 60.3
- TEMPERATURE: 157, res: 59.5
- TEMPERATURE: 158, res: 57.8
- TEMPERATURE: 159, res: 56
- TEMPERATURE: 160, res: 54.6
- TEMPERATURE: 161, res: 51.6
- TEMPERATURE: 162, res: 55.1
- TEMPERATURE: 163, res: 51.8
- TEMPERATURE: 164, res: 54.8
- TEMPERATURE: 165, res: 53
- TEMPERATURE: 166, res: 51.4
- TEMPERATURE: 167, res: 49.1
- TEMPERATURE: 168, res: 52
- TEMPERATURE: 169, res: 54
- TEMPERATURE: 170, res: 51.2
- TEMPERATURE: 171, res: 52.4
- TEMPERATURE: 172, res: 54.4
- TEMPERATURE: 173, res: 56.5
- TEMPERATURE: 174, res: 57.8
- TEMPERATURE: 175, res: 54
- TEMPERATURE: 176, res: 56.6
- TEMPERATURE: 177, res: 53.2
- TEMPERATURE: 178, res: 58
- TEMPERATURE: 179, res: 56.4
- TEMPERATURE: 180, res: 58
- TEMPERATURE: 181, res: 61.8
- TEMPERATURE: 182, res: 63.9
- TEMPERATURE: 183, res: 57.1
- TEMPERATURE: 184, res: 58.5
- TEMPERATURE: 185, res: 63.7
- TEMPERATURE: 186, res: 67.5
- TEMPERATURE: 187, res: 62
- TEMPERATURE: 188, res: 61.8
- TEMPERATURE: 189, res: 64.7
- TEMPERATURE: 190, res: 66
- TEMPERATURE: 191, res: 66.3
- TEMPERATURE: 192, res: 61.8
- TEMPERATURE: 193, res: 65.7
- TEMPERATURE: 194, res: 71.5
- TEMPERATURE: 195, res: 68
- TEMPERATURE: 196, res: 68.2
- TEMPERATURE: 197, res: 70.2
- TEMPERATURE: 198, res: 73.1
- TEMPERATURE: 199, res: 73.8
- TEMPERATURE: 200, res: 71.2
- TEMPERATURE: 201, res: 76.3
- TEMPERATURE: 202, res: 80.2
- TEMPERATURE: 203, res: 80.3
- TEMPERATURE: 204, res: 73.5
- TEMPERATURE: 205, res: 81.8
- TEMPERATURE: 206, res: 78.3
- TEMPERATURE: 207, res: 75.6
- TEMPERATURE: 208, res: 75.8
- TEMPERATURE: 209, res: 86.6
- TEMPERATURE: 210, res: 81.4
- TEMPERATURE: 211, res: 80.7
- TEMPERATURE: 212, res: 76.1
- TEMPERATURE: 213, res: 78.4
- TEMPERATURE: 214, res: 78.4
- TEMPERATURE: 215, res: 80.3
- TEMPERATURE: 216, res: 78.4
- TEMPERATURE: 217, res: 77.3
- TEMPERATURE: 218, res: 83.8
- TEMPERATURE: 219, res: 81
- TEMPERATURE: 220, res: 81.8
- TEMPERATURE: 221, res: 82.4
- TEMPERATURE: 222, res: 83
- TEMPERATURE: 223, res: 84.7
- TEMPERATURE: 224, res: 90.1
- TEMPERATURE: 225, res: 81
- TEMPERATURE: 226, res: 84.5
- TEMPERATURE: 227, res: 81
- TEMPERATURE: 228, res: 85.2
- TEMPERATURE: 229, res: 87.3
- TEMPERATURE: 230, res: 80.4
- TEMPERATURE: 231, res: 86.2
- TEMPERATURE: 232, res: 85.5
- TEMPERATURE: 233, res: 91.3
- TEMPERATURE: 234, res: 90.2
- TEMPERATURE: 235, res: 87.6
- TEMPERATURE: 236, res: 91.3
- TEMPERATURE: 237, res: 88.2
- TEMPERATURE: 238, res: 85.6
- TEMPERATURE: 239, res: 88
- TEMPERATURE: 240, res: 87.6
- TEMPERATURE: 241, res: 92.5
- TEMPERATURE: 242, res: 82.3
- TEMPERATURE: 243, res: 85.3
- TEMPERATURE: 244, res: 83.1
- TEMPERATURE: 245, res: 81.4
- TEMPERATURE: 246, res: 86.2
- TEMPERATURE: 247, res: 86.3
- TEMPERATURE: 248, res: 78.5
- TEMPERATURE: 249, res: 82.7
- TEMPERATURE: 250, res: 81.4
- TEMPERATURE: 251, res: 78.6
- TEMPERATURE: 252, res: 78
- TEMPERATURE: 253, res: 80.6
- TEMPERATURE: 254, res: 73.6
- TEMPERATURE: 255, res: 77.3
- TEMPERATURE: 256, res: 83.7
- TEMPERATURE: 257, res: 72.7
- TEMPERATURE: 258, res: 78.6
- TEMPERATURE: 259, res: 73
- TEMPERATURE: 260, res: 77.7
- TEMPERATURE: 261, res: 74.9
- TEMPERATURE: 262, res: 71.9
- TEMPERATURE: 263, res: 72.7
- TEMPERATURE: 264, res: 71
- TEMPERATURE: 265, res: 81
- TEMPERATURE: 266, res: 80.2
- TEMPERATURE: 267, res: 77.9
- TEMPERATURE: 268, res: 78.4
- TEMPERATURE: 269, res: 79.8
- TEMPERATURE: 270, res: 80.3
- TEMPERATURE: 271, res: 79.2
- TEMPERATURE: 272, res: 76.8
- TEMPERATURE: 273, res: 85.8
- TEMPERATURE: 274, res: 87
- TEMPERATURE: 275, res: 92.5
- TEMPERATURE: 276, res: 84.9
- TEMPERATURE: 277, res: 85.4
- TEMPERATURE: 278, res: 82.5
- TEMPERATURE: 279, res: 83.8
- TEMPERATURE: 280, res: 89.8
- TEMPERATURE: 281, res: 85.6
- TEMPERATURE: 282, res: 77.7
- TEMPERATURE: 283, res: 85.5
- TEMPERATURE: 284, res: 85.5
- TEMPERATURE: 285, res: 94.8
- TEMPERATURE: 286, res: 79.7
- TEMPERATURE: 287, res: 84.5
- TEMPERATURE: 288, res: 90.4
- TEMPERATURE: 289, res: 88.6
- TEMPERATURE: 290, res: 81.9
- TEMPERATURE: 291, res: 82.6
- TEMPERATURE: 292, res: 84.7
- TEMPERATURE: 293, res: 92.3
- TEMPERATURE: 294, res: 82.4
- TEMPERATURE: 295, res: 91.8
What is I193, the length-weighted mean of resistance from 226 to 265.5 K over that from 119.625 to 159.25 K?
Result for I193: 1.2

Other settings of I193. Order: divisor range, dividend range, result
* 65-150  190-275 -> 1.10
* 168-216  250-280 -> 1.18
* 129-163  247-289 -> 1.21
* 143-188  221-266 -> 1.39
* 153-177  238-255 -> 1.51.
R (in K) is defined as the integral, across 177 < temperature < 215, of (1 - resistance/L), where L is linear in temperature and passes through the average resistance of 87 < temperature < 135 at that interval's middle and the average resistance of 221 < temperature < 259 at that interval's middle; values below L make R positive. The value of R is 5.0 K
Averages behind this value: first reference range 74.4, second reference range 83.7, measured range 70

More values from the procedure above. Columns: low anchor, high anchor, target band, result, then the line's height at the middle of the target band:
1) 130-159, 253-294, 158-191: 6.68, 71.4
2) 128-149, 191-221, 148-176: 6.12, 73.2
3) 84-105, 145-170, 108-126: -2.24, 67.8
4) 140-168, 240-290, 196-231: -3.46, 72.5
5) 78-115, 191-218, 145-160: 2.13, 74.3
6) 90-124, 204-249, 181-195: 2.89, 80.6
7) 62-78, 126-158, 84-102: -0.76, 69.6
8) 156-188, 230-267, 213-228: -1.96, 72.5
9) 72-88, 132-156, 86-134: -3.26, 69.7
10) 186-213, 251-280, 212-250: -4.09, 76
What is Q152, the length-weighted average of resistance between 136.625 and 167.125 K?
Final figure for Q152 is 63.4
